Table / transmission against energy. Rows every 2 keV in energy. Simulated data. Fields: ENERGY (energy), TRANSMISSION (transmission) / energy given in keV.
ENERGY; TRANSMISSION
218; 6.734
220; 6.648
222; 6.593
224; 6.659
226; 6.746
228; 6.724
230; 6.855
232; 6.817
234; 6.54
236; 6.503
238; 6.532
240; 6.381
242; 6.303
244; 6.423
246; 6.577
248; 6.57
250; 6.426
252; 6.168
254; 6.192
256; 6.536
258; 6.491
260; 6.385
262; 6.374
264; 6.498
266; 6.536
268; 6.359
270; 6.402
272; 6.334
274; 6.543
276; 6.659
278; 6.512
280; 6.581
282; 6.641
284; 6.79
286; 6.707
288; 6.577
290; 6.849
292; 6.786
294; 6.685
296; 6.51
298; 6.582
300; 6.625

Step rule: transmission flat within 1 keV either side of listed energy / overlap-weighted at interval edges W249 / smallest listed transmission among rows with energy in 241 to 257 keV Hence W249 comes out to 6.168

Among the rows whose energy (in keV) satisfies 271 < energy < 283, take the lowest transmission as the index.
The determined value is 6.334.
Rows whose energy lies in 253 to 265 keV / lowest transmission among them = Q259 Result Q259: 6.192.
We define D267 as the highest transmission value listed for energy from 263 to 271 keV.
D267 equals 6.536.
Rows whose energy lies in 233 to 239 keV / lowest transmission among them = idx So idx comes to 6.503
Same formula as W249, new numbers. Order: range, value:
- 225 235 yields 6.54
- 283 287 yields 6.707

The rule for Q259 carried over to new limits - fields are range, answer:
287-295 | 6.577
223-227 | 6.659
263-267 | 6.498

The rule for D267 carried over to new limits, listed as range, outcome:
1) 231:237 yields 6.817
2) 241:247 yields 6.577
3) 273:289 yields 6.79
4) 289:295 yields 6.849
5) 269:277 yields 6.659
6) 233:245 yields 6.54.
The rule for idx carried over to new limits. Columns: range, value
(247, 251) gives 6.426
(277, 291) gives 6.512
